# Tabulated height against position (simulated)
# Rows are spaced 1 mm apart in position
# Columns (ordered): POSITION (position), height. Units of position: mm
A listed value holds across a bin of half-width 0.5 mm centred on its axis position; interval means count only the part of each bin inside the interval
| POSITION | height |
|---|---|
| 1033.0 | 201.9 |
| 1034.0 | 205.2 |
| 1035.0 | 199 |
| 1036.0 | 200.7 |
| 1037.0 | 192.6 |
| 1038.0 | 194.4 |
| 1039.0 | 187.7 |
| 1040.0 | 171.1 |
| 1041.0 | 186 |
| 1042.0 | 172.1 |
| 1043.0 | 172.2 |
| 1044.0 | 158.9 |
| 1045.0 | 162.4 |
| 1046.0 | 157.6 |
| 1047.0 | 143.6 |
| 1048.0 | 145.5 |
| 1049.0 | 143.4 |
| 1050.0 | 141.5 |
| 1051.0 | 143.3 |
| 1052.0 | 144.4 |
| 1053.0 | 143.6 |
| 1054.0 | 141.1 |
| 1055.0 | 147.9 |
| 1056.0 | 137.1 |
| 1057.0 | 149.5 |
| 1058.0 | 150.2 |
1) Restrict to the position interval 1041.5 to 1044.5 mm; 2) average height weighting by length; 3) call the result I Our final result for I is 168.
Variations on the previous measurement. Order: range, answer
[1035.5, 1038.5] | 196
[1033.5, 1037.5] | 199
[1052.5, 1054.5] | 142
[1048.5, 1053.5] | 143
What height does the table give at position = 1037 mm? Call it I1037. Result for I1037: 192.6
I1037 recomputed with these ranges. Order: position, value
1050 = 141.5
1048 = 145.5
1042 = 172.1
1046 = 157.6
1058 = 150.2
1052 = 144.4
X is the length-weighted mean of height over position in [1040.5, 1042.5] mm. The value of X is 179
